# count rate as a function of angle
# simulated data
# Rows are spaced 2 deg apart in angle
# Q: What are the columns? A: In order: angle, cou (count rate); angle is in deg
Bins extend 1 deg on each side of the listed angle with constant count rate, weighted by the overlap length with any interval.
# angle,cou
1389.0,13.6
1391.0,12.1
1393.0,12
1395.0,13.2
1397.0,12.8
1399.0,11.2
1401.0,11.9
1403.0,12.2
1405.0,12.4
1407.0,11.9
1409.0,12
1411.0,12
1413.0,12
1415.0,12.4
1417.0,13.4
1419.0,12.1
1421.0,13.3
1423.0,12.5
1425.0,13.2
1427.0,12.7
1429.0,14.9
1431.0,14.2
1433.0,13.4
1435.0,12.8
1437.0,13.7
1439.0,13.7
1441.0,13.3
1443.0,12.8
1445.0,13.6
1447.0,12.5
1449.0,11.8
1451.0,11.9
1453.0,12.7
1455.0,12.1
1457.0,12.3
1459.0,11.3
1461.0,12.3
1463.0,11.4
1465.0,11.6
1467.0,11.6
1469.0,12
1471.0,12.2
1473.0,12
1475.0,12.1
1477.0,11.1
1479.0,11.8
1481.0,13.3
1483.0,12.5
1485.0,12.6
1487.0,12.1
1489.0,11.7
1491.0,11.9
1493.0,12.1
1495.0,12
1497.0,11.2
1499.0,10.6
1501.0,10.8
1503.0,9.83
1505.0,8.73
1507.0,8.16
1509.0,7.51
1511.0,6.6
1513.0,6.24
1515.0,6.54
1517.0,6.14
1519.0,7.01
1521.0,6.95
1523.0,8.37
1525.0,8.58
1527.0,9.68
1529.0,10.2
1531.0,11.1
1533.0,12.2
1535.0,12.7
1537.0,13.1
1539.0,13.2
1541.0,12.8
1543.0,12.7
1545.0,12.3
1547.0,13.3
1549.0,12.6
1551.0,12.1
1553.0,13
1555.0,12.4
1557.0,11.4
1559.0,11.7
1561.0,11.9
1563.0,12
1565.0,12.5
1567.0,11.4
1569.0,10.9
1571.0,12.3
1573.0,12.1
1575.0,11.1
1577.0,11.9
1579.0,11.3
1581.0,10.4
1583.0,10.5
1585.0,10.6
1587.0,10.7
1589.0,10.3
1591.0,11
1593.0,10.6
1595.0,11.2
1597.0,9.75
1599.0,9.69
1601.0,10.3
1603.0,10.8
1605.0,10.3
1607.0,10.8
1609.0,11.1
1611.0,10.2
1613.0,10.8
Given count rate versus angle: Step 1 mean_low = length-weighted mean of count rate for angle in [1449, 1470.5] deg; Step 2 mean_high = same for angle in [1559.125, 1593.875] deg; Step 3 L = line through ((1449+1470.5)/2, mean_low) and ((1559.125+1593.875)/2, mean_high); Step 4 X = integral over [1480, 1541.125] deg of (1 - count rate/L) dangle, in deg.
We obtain 7.7 deg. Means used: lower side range 11.9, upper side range 11.3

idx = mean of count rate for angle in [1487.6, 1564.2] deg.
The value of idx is 10.6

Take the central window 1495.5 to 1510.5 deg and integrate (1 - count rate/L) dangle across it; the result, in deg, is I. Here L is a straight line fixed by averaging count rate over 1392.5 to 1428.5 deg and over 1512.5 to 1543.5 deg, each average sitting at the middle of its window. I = 1.3 deg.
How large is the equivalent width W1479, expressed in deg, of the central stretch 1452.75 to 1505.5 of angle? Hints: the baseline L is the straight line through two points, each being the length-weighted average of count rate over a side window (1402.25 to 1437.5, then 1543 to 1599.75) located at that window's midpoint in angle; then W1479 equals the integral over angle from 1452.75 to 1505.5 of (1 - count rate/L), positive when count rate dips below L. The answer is 2.6 deg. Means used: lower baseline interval 12.8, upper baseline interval 11.5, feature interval 11.7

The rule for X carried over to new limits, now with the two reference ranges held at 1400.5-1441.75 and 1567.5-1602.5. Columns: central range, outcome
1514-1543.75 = 3.78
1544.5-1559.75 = -1.48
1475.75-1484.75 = -0.05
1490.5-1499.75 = 0.31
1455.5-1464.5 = 0.41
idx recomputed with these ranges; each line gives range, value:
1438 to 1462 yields 12.5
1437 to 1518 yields 11.2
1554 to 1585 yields 11.6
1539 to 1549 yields 12.8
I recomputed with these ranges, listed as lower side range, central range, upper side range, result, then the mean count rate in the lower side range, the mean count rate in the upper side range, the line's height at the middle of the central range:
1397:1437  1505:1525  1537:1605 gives 7.9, 12.7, 11.5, 12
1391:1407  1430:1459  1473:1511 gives -3.1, 12.2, 11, 11.6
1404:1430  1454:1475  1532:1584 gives 1.0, 12.7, 12.1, 12.5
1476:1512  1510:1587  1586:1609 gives -1.3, 10.8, 10.5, 10.7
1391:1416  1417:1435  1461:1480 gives -1.8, 12.2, 11.8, 12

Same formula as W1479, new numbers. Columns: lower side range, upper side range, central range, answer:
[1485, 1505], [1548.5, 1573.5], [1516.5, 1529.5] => 3.89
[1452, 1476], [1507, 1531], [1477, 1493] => -2.82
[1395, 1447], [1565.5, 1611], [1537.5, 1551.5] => -1.69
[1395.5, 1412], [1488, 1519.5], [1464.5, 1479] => -2.38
